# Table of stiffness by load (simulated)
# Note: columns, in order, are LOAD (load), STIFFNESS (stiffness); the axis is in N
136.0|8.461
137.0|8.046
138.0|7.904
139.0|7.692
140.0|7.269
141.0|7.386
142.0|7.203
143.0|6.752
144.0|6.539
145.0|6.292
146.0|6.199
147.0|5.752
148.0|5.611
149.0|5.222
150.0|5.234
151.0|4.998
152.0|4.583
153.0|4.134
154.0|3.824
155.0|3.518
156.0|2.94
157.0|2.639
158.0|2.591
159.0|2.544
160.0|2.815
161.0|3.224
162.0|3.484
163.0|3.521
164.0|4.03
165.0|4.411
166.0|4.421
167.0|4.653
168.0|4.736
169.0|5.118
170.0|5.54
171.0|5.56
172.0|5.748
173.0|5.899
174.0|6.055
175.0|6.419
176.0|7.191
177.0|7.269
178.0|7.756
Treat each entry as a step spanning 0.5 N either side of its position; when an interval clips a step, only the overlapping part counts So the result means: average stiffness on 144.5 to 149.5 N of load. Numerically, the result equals 5.82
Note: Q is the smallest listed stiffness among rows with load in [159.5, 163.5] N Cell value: 2.815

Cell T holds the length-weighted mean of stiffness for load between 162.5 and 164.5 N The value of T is 3.78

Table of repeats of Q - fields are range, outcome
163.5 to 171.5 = 4.03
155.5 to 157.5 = 2.639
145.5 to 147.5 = 5.752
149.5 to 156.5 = 2.94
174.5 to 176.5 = 6.419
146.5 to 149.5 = 5.222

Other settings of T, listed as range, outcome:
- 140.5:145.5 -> 6.83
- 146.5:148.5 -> 5.68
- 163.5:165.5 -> 4.22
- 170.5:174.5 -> 5.82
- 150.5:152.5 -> 4.79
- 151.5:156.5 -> 3.8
